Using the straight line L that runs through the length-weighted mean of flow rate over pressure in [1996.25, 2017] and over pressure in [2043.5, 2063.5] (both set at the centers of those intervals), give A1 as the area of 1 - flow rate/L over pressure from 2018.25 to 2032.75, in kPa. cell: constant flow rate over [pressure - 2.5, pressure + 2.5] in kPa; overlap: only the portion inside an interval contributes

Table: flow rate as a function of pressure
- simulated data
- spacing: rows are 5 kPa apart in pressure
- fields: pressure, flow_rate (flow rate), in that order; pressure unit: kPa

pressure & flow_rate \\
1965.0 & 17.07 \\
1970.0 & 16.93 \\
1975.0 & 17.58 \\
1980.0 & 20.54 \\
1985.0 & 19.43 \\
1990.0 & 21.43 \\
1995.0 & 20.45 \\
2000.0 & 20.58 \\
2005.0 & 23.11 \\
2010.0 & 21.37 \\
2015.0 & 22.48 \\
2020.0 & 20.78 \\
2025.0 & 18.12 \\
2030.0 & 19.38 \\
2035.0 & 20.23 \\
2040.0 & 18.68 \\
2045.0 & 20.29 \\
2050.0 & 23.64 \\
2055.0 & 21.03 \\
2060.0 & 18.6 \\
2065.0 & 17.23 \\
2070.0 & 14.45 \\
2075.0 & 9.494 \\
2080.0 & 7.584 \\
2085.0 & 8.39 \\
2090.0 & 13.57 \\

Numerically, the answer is 1.4 kPa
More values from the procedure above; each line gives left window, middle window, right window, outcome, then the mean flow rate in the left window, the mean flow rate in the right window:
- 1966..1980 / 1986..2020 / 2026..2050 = -4.7 kPa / 17.8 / 20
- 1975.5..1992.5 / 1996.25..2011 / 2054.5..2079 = -2.1 kPa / 20.1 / 15.2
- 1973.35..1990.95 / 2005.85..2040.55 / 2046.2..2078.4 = -3.6 kPa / 19.7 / 17.2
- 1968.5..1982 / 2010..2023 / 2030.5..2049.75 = -1.3 kPa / 18.4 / 20.2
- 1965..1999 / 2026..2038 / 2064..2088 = -3.7 kPa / 19.3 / 11.1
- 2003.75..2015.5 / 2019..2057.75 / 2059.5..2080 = -5.0 kPa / 22.2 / 13.7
